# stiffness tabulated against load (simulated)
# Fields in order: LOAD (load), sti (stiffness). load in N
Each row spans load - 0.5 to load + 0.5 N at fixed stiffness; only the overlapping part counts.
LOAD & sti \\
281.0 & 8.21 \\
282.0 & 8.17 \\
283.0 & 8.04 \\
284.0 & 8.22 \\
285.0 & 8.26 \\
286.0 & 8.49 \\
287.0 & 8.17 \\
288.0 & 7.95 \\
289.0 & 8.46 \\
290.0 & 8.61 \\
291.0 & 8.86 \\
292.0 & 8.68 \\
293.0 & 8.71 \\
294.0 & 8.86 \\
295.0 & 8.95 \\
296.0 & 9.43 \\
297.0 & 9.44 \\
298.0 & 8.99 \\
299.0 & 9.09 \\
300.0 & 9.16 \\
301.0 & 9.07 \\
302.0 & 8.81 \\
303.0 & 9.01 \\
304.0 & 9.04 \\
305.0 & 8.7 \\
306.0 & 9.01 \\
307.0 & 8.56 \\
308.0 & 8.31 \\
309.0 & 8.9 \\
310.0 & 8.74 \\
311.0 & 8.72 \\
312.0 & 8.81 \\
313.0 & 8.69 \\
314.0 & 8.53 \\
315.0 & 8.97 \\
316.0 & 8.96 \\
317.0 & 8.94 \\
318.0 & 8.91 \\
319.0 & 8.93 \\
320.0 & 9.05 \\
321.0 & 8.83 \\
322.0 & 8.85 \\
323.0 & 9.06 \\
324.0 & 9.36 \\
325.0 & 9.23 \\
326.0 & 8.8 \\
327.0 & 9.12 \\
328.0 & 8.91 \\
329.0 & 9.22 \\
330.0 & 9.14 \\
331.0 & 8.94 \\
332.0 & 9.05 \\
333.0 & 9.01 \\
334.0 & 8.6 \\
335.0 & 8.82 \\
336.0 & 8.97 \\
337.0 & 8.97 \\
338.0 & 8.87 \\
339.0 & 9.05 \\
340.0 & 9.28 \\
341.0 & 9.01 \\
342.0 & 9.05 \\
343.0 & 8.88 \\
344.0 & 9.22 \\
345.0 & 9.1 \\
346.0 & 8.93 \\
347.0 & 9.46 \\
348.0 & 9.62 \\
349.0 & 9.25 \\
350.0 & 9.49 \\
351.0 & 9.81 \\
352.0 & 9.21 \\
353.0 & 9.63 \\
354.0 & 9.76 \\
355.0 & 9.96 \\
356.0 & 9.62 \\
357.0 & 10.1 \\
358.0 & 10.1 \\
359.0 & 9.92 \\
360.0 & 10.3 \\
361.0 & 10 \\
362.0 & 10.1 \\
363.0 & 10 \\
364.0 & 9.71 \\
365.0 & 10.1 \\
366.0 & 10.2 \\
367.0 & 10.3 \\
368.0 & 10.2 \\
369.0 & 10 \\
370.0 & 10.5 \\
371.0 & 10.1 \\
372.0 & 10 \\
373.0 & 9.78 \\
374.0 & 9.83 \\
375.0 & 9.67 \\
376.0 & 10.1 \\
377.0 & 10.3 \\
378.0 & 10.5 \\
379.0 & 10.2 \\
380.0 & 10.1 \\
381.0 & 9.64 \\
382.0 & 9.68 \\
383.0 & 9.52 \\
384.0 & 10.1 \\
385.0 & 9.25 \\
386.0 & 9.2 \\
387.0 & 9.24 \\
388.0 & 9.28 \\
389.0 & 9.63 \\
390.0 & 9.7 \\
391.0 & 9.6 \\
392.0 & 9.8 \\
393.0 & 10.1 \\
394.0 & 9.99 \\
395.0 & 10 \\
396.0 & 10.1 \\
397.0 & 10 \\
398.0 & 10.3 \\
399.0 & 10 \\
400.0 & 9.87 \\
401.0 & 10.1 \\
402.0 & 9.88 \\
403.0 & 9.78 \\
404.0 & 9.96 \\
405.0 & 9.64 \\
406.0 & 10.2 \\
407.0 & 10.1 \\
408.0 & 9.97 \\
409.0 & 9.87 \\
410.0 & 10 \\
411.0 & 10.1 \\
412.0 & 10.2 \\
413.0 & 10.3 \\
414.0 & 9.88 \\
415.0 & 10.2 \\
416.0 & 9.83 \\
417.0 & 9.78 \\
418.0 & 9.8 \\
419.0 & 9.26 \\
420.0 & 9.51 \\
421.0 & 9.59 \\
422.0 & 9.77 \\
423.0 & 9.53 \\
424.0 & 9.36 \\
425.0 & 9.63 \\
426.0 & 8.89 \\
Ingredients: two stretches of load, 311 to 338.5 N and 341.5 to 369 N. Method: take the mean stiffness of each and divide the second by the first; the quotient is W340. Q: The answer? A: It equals 1.1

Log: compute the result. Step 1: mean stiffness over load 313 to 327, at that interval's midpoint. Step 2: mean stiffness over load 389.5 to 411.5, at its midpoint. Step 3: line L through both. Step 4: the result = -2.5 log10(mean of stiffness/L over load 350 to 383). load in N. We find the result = -0.05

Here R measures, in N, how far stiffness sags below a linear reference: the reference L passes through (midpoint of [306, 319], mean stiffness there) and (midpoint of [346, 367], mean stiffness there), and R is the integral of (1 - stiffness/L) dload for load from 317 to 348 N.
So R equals 0.7 N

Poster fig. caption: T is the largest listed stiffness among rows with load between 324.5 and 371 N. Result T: 10.5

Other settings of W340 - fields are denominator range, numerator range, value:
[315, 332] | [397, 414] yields 1.11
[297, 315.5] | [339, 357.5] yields 1.06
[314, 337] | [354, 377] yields 1.12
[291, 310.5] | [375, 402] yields 1.11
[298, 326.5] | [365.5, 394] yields 1.11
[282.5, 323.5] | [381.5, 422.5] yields 1.12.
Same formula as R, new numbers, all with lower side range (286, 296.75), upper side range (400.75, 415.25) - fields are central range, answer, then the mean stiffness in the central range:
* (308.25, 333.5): 0.21 N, 8.94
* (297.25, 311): -0.09 N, 8.88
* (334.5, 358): -0.05 N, 9.32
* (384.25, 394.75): 0.21 N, 9.6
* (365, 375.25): -0.53 N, 10.1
